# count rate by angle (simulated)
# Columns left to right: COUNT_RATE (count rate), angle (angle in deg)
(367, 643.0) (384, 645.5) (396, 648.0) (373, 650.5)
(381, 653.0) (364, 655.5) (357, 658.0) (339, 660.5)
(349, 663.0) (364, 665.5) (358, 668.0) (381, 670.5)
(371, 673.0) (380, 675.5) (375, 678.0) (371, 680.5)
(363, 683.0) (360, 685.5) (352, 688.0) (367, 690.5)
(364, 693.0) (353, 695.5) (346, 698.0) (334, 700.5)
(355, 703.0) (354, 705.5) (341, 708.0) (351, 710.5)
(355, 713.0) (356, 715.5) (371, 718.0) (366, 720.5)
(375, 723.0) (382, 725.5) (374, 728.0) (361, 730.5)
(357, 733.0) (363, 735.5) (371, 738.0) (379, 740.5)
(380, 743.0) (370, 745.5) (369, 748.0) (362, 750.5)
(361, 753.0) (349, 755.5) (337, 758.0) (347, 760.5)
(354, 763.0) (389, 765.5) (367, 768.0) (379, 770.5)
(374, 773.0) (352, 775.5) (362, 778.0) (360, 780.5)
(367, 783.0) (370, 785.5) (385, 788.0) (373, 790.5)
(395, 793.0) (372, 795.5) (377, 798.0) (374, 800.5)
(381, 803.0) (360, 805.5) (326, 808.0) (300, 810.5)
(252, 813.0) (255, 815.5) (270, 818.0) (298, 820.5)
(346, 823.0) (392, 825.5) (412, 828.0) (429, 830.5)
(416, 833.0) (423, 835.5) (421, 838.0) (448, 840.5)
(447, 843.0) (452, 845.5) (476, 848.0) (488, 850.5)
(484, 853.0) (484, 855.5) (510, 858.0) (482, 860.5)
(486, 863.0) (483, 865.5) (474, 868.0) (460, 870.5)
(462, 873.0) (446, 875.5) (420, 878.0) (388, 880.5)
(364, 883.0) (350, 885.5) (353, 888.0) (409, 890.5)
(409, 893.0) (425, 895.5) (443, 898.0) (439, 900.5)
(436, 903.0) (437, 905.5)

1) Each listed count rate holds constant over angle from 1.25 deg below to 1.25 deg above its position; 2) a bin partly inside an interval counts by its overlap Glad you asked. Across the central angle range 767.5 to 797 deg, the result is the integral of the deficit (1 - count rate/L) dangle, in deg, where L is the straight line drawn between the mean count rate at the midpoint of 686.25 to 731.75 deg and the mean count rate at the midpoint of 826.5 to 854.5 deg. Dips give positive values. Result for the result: 2.6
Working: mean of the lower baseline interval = 359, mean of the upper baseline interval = 445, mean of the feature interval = 371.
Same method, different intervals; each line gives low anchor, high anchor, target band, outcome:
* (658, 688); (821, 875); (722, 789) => 6.2 deg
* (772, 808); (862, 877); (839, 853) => -0.8 deg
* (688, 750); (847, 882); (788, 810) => 2.7 deg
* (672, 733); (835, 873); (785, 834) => 9.3 deg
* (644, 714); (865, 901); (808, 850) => 2.9 deg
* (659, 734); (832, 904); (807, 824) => 5.1 deg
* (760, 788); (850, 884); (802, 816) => 3.0 deg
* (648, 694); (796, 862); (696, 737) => 1.7 deg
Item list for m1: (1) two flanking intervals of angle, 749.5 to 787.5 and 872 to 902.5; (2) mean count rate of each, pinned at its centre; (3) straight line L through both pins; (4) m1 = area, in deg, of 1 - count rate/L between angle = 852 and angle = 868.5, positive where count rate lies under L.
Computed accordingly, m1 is -3.65 deg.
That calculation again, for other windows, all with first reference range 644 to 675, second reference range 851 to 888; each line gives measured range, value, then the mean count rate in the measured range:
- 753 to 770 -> 2.0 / 358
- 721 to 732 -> 0.6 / 372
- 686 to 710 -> 1.9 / 352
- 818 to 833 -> 2.1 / 370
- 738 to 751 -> 0.9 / 372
